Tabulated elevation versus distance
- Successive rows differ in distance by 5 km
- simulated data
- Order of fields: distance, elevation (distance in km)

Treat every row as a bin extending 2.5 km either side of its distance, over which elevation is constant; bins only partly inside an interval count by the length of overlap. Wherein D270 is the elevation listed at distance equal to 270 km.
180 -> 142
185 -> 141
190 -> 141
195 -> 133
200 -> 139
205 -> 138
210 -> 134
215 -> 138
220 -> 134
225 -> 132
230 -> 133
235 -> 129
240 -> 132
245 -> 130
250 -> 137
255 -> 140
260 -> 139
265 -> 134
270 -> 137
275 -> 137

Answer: 137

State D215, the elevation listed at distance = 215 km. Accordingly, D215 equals 138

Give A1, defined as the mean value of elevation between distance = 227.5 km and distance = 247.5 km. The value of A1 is 131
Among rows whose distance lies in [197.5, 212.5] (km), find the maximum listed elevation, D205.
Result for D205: 139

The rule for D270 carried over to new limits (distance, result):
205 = 138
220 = 134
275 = 137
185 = 141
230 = 133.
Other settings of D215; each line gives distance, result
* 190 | 141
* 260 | 139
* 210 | 134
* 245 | 130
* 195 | 133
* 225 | 132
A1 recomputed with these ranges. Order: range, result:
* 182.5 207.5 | 138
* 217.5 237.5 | 132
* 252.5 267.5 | 138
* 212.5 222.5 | 136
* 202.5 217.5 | 137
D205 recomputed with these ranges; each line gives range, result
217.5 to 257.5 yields 140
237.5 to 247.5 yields 132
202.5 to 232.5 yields 138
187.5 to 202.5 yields 141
